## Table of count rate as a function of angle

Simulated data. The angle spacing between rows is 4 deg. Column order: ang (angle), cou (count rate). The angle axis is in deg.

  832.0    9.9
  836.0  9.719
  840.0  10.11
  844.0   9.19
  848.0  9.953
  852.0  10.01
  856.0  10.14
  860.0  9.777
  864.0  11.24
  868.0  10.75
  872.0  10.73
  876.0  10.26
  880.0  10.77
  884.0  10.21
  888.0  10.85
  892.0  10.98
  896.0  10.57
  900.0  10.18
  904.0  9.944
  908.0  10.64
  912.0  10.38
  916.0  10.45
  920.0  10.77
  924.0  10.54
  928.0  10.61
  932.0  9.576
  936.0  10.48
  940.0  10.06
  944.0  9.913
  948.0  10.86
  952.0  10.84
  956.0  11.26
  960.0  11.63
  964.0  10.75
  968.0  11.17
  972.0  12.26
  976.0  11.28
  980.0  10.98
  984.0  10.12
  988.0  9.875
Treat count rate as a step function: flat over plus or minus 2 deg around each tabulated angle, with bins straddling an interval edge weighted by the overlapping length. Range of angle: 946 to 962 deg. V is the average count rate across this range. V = 11.1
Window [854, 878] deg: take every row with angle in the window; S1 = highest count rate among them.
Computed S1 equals 11.24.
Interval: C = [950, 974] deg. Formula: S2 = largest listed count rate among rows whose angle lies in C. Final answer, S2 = 12.26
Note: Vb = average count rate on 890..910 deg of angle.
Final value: 10.5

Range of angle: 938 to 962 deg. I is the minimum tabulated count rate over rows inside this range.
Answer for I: 9.913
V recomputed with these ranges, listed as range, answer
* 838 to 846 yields 9.65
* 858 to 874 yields 10.6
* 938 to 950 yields 10.3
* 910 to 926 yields 10.5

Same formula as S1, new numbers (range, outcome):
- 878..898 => 10.98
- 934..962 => 11.63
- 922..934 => 10.61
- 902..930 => 10.77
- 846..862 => 10.14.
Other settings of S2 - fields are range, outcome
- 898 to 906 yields 10.18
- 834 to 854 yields 10.11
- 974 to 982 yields 11.28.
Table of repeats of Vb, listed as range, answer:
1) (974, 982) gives 11.1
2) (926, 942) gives 10.2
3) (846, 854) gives 9.98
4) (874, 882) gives 10.5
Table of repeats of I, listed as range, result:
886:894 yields 10.85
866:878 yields 10.26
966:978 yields 11.17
